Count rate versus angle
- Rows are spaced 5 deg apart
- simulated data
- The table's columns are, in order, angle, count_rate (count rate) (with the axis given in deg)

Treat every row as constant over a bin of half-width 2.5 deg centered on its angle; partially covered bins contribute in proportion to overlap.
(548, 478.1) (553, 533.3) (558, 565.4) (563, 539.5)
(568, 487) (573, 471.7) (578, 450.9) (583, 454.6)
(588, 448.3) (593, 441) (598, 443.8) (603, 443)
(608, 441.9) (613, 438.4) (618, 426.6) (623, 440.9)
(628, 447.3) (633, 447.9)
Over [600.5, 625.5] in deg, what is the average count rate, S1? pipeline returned 438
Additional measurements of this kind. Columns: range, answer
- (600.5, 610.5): 442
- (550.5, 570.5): 531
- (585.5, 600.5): 444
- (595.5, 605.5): 443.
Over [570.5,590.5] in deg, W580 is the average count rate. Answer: 456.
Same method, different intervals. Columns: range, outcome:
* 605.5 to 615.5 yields 440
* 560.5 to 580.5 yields 487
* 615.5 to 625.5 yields 434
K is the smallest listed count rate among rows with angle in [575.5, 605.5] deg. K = 441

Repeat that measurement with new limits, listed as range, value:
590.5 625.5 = 426.6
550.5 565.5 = 533.3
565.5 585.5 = 450.9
